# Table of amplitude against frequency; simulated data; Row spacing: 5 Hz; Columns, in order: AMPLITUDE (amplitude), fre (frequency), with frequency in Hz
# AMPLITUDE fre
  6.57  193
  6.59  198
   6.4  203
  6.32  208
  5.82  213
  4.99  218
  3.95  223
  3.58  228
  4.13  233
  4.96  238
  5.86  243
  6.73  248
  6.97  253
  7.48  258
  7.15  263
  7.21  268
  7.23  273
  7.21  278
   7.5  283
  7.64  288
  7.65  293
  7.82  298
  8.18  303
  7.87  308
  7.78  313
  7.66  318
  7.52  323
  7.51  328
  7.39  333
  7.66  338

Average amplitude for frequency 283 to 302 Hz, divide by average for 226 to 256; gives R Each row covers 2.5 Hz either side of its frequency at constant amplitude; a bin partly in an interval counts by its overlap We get 1.4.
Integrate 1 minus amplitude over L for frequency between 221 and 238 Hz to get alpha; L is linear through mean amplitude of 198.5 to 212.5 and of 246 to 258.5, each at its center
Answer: 6.7 Hz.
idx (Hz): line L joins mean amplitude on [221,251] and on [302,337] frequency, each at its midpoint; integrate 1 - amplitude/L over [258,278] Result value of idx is -4.2 Hz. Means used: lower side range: 4.92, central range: 7.23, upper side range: 7.68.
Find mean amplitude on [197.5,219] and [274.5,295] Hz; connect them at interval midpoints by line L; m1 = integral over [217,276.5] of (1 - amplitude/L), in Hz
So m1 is 8.1 Hz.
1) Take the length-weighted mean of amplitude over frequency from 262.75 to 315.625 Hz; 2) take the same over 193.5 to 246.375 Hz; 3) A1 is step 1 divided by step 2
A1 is 1.42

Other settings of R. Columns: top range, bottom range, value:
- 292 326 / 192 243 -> 1.46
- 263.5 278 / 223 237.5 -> 1.79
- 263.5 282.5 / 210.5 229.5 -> 1.56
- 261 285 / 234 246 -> 1.37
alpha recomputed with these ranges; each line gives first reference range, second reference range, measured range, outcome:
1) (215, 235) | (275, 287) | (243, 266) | -4.2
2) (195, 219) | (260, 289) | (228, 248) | 4.9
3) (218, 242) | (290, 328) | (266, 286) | -3.1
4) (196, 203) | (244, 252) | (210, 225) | 3.6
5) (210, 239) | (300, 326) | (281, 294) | -1.4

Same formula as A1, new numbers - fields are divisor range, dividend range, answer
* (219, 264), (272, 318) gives 1.38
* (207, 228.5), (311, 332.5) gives 1.53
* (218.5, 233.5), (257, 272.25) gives 1.81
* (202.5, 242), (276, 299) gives 1.52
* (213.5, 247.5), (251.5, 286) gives 1.52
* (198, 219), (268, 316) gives 1.27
